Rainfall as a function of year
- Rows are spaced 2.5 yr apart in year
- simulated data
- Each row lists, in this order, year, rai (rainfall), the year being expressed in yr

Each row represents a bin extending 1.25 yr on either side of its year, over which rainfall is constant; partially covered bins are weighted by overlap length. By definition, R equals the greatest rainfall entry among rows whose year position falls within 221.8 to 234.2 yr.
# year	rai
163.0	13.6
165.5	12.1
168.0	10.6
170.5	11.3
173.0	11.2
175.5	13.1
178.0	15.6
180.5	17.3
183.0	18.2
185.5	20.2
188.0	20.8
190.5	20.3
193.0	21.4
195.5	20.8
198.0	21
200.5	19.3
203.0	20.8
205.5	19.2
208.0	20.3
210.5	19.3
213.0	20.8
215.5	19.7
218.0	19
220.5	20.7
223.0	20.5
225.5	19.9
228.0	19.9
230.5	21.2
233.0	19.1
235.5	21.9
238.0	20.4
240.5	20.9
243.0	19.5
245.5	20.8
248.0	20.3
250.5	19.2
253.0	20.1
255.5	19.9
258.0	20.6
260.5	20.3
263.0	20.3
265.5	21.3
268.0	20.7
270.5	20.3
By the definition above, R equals 21.2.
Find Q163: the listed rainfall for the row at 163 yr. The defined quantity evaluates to 13.6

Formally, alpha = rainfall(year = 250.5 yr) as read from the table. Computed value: 19.2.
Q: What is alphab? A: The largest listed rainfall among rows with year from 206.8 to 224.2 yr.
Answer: 20.8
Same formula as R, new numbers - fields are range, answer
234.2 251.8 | 21.9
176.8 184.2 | 18.2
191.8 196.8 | 21.4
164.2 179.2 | 15.6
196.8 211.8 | 21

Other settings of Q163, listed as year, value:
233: 19.1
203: 20.8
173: 11.2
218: 19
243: 19.5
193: 21.4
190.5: 20.3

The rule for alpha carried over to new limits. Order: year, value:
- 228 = 19.9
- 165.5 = 12.1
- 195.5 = 20.8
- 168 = 10.6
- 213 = 20.8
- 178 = 15.6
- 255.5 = 19.9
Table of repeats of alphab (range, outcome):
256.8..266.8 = 21.3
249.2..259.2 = 20.6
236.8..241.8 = 20.9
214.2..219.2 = 19.7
